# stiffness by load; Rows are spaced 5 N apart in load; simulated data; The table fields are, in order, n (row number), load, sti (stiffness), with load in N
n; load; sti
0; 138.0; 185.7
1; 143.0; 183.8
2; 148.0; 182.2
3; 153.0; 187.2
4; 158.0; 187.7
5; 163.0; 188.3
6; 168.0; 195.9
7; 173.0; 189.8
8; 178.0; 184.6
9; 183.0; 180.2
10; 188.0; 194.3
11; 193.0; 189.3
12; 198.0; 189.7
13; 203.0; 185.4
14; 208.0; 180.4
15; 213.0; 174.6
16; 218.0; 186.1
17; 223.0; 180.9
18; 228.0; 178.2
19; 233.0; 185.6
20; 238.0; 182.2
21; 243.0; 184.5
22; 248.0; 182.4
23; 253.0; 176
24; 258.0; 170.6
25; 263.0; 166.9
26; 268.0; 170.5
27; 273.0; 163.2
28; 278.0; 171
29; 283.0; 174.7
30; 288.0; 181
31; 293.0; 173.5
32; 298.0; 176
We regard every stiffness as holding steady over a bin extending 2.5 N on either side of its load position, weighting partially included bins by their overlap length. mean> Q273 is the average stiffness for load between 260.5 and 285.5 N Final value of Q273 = 169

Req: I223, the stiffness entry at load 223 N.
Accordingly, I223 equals 180.9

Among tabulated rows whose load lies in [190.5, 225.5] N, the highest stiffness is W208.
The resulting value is 189.7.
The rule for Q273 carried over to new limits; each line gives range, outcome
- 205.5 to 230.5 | 180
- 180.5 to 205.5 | 188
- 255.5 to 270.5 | 169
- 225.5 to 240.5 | 182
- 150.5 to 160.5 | 187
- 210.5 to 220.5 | 180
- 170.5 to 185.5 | 185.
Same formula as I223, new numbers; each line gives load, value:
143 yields 183.8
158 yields 187.7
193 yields 189.3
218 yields 186.1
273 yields 163.2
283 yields 174.7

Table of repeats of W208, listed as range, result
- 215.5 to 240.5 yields 186.1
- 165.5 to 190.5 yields 195.9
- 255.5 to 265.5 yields 170.6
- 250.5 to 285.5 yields 176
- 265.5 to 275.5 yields 170.5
